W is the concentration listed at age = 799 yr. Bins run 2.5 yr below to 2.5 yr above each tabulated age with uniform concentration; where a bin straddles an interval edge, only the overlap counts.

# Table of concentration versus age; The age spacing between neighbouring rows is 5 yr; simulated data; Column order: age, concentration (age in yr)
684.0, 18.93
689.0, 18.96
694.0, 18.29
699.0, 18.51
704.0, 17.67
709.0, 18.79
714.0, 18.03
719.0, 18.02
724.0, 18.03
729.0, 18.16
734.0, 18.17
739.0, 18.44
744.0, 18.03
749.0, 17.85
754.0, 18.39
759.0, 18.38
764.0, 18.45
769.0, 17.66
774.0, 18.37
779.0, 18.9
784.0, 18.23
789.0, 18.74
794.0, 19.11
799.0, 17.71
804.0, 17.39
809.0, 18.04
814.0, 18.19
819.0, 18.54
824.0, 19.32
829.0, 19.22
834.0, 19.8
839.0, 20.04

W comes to 17.71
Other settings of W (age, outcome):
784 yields 18.23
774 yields 18.37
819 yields 18.54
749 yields 17.85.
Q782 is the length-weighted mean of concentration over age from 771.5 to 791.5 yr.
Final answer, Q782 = 18.6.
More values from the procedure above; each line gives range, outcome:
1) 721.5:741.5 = 18.2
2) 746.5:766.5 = 18.3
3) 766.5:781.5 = 18.3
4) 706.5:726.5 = 18.2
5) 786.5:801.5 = 18.5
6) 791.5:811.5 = 18.1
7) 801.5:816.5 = 17.9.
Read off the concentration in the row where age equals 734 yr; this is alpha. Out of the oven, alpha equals 18.17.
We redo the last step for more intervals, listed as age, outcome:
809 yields 18.04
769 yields 17.66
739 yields 18.44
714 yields 18.03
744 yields 18.03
